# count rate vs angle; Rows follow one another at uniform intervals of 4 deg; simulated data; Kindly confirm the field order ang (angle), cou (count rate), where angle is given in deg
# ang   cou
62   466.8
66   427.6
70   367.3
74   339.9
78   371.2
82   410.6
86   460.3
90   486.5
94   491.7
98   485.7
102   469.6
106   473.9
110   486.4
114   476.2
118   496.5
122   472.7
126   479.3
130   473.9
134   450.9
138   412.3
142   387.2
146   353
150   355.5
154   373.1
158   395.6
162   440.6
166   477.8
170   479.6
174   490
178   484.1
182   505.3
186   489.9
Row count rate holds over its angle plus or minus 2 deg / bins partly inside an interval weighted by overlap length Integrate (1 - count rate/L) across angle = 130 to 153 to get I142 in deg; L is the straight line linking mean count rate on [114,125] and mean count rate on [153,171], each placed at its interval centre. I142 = 3.0 deg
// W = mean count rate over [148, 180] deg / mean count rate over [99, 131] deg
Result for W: 0.91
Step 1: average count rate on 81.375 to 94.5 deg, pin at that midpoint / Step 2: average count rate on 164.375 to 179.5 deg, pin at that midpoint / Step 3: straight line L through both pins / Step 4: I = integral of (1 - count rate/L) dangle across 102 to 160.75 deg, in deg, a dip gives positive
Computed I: 4.66 deg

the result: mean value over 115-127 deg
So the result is 483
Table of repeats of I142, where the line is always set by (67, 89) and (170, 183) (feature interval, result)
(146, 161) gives 2.9 deg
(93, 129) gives -4.5 deg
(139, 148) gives 1.6 deg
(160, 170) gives 0.3 deg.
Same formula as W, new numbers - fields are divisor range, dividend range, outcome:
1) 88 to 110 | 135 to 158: 0.79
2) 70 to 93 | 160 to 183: 1.16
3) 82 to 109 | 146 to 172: 0.88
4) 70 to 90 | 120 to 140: 1.14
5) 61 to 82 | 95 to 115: 1.22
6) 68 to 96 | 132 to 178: 1.01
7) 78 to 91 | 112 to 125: 1.10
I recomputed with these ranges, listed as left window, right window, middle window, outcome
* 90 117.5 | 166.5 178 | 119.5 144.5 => 1.9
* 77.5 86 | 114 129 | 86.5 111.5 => -2.3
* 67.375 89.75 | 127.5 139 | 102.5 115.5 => -1.5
